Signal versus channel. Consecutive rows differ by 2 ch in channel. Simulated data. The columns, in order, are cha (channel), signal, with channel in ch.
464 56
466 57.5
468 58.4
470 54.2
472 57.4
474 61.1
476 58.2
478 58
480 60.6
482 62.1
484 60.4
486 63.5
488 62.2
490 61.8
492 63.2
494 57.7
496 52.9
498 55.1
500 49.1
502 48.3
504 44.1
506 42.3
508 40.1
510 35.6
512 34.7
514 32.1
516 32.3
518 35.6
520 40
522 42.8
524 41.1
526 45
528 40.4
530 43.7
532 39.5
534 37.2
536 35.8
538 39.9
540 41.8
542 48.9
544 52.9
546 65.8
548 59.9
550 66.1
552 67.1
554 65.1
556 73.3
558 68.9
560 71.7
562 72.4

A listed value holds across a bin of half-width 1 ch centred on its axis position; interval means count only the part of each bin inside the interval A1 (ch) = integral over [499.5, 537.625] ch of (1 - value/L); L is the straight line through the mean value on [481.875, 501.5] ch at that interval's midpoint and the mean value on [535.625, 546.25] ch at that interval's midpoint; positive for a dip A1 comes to 8.9 ch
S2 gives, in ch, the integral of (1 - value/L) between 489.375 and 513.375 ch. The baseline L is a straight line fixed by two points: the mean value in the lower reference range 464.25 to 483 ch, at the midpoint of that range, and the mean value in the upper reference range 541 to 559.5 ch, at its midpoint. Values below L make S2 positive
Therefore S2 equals 4.7 ch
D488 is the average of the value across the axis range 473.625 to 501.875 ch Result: 58.6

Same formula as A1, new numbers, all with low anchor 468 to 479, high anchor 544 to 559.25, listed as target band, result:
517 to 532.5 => 5.4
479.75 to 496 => -0.5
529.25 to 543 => 5.0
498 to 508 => 2.4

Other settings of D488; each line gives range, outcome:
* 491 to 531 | 43.8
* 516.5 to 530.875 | 40.9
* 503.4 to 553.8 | 44.5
